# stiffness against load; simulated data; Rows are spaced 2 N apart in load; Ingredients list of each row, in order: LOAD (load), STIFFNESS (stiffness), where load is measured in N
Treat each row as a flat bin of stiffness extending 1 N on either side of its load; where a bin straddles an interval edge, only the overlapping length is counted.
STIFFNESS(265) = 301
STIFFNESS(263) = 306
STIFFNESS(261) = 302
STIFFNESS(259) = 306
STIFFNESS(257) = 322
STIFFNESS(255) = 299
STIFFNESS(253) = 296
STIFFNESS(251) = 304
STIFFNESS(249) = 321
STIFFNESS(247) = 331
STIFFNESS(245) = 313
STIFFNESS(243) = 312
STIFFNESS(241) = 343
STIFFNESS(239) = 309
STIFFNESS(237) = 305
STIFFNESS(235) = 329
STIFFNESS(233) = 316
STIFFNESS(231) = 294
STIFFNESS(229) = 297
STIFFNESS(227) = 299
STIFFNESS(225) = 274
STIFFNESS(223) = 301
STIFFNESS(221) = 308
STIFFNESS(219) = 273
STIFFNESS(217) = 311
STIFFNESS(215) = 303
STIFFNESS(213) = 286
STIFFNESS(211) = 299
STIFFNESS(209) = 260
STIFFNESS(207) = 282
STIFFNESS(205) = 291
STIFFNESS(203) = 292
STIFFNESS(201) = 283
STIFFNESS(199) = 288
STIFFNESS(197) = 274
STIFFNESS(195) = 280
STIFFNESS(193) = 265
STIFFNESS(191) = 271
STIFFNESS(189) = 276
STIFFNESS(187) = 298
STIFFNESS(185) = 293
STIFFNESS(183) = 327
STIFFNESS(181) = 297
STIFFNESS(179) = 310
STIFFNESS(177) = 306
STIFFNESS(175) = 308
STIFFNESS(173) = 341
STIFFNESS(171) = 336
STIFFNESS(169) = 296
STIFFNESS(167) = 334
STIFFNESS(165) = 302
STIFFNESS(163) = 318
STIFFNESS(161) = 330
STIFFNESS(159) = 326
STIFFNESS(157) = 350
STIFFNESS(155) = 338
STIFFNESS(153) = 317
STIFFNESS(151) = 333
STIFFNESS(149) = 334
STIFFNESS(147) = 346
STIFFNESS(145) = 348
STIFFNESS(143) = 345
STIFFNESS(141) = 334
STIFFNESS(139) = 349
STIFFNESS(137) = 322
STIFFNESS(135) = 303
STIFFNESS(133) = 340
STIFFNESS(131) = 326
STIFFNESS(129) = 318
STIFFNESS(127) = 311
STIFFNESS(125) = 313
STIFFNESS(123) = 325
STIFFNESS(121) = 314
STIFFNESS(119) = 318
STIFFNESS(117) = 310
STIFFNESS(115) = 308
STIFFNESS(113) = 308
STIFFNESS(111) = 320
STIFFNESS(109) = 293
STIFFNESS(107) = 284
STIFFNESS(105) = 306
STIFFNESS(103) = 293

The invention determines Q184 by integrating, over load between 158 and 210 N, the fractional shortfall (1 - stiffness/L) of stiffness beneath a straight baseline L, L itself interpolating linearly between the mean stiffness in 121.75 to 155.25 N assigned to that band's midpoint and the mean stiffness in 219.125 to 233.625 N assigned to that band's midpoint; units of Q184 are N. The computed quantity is 2.2 N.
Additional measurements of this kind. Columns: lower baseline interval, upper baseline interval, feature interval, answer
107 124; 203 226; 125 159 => -3.0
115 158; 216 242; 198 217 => 1.3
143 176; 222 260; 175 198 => 2.2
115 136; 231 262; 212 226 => 0.9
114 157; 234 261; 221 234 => 0.8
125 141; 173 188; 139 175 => -1.7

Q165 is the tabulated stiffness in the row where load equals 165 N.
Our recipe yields 302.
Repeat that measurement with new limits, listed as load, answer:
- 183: 327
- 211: 299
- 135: 303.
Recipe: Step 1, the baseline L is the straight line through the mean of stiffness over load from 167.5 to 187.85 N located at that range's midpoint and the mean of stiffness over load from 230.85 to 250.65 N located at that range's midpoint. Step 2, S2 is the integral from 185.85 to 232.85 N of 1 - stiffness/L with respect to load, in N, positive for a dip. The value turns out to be 4.1 N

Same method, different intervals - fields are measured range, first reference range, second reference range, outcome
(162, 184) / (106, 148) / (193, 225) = -1.01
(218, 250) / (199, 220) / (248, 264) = -1.04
